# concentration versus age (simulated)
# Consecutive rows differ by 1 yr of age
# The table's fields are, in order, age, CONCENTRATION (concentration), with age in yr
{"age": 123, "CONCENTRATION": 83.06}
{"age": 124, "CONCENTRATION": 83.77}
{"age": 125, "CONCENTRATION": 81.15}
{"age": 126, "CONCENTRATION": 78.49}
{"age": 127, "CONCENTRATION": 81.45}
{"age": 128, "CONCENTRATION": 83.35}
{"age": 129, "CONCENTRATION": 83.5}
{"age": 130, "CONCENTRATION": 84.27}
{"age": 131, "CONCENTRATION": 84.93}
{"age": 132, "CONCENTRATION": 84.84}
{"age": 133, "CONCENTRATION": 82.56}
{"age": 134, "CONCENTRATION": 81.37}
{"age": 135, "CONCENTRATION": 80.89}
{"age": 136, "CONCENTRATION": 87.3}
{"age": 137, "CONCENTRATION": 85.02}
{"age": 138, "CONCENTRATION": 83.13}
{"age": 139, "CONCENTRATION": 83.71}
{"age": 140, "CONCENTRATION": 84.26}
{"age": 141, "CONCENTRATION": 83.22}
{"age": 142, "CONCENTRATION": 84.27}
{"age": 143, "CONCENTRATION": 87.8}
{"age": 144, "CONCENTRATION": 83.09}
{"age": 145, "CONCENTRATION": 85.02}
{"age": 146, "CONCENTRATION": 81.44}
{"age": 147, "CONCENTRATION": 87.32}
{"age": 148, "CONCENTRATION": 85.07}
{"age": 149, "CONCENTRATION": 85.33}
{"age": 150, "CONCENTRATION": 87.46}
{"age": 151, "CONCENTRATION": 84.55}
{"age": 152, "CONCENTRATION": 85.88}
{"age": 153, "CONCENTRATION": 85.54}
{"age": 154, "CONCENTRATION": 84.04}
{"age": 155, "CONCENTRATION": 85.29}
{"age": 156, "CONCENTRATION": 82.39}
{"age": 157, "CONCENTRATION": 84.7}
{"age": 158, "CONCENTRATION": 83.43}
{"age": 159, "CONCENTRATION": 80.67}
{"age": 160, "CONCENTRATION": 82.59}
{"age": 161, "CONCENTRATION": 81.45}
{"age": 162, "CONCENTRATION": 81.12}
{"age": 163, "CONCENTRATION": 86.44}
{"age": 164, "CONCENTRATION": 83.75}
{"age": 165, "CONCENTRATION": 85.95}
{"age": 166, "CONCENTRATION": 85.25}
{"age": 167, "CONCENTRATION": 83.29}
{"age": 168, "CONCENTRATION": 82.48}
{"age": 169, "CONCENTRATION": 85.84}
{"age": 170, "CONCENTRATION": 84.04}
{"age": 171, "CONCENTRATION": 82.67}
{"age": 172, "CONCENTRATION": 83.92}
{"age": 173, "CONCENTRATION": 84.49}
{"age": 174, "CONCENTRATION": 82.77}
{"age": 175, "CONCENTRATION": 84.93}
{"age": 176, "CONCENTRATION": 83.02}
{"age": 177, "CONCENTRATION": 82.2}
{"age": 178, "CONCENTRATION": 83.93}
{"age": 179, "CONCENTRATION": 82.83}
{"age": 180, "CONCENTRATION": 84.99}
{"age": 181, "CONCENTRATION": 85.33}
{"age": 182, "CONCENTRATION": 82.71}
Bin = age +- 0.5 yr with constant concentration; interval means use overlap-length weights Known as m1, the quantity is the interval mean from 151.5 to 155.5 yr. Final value 85.2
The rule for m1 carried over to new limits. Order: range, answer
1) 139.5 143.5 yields 84.9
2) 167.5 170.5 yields 84.1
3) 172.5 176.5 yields 83.8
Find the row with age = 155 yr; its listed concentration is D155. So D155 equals 85.29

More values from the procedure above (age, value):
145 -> 85.02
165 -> 85.95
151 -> 84.55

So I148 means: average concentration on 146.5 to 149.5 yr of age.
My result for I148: 85.9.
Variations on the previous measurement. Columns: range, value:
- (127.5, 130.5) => 83.7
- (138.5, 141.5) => 83.7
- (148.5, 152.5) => 85.8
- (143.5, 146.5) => 83.2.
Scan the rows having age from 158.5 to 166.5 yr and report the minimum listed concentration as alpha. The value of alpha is 80.67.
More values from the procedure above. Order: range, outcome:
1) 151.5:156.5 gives 82.39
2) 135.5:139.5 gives 83.13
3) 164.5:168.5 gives 82.48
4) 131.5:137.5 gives 80.89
